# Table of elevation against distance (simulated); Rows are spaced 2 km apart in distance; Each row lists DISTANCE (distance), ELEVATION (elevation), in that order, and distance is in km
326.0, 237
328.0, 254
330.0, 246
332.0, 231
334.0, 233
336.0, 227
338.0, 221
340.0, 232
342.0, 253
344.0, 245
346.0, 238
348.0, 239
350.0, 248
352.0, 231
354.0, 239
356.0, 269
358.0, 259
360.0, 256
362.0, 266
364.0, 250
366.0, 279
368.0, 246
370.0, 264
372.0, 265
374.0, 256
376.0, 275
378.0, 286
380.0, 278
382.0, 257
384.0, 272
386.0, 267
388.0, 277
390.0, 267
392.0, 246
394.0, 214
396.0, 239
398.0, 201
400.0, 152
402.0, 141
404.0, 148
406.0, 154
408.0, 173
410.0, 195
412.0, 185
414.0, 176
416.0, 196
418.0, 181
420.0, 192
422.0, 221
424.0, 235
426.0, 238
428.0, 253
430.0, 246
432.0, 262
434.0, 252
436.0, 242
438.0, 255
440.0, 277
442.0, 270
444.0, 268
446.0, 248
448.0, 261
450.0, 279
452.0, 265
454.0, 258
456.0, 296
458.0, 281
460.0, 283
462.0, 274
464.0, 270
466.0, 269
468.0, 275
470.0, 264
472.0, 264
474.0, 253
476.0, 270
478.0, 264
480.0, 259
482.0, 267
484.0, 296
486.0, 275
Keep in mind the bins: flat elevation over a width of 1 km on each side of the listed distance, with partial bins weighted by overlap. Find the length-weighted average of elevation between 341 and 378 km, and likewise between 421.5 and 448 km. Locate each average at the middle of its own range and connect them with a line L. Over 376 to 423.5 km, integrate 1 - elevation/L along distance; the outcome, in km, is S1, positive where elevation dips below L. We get 7.2 km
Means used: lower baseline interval 255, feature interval 215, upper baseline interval 252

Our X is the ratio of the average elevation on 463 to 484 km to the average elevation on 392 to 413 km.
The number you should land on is 1.5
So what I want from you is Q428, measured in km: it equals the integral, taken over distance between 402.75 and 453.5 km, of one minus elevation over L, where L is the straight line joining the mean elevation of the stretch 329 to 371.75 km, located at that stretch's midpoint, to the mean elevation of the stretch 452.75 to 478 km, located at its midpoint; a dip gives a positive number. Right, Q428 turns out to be 7.1 km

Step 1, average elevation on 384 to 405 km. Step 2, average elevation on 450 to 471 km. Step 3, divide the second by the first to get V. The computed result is 1.3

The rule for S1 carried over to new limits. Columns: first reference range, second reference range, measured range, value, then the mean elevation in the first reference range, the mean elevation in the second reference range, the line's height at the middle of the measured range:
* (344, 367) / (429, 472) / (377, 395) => -0.4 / 252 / 266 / 257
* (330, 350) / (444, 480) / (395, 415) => 6.1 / 237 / 269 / 254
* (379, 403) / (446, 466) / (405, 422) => 4.4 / 234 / 273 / 248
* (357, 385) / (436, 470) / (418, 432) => 2.0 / 265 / 270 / 268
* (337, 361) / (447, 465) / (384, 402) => 1.8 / 244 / 274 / 256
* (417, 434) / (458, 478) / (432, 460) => -1.9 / 230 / 269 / 249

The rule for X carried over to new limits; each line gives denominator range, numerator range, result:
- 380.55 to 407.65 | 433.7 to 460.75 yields 1.22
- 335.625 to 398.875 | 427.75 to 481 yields 1.05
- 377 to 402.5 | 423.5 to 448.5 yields 1.06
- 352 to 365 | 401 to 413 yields 0.65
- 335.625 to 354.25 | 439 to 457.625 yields 1.13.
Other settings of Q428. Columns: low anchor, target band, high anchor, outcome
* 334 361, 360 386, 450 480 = -1.8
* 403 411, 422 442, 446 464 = -2.5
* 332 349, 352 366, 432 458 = -0.9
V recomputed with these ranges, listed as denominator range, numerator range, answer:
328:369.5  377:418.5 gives 0.87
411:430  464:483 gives 1.26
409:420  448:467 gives 1.47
